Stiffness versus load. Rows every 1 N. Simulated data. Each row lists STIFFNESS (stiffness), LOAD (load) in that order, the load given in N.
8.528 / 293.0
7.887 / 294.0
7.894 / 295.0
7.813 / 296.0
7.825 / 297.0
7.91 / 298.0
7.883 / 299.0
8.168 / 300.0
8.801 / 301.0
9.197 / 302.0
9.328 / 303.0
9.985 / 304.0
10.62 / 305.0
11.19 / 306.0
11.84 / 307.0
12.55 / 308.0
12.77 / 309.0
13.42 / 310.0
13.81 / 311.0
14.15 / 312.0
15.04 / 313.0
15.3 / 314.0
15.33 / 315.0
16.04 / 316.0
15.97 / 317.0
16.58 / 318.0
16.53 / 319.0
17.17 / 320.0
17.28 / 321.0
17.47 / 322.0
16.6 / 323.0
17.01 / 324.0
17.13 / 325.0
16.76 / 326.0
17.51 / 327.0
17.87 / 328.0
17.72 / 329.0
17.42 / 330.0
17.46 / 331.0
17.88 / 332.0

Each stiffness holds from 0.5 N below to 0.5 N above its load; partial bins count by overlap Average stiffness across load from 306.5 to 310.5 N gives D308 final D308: 12.6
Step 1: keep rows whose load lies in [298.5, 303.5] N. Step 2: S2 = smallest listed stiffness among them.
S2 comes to 7.883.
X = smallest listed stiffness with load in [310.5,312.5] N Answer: 13.81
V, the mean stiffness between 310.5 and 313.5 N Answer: 14.3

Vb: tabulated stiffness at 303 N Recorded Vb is 9.328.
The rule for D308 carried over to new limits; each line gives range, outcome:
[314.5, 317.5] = 15.8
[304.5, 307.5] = 11.2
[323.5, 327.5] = 17.1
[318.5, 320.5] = 16.9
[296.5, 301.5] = 8.12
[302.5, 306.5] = 10.3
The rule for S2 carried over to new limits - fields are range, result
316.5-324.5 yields 15.97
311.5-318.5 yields 14.15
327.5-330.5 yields 17.42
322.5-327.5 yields 16.6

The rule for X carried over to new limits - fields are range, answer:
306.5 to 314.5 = 11.84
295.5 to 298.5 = 7.813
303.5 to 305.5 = 9.985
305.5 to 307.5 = 11.19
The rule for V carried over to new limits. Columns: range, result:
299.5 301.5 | 8.48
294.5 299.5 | 7.87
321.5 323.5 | 17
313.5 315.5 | 15.3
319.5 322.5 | 17.3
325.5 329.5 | 17.5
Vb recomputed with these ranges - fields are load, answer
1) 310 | 13.42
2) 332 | 17.88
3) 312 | 14.15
